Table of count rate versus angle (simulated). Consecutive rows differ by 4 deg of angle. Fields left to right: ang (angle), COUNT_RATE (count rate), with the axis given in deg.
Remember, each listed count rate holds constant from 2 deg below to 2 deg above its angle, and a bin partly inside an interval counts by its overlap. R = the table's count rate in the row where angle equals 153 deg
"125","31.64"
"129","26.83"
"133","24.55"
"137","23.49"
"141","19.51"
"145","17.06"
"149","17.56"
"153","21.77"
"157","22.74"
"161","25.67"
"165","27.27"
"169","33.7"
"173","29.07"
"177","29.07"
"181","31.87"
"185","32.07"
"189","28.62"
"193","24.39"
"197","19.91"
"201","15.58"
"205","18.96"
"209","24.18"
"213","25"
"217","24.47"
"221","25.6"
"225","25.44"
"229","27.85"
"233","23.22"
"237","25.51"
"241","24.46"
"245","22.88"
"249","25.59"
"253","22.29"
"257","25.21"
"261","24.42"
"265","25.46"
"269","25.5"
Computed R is 21.77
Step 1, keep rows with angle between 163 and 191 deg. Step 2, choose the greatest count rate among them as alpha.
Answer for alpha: 33.7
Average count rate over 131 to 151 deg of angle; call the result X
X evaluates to 20.4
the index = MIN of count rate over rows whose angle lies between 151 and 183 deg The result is 21.77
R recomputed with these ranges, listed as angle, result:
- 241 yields 24.46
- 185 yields 32.07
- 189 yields 28.62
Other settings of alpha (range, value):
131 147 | 24.55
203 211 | 24.18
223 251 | 27.85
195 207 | 19.91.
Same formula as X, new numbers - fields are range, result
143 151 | 17.3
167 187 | 31.2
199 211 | 19.6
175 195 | 29.2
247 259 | 24.4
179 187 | 32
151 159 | 22.3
